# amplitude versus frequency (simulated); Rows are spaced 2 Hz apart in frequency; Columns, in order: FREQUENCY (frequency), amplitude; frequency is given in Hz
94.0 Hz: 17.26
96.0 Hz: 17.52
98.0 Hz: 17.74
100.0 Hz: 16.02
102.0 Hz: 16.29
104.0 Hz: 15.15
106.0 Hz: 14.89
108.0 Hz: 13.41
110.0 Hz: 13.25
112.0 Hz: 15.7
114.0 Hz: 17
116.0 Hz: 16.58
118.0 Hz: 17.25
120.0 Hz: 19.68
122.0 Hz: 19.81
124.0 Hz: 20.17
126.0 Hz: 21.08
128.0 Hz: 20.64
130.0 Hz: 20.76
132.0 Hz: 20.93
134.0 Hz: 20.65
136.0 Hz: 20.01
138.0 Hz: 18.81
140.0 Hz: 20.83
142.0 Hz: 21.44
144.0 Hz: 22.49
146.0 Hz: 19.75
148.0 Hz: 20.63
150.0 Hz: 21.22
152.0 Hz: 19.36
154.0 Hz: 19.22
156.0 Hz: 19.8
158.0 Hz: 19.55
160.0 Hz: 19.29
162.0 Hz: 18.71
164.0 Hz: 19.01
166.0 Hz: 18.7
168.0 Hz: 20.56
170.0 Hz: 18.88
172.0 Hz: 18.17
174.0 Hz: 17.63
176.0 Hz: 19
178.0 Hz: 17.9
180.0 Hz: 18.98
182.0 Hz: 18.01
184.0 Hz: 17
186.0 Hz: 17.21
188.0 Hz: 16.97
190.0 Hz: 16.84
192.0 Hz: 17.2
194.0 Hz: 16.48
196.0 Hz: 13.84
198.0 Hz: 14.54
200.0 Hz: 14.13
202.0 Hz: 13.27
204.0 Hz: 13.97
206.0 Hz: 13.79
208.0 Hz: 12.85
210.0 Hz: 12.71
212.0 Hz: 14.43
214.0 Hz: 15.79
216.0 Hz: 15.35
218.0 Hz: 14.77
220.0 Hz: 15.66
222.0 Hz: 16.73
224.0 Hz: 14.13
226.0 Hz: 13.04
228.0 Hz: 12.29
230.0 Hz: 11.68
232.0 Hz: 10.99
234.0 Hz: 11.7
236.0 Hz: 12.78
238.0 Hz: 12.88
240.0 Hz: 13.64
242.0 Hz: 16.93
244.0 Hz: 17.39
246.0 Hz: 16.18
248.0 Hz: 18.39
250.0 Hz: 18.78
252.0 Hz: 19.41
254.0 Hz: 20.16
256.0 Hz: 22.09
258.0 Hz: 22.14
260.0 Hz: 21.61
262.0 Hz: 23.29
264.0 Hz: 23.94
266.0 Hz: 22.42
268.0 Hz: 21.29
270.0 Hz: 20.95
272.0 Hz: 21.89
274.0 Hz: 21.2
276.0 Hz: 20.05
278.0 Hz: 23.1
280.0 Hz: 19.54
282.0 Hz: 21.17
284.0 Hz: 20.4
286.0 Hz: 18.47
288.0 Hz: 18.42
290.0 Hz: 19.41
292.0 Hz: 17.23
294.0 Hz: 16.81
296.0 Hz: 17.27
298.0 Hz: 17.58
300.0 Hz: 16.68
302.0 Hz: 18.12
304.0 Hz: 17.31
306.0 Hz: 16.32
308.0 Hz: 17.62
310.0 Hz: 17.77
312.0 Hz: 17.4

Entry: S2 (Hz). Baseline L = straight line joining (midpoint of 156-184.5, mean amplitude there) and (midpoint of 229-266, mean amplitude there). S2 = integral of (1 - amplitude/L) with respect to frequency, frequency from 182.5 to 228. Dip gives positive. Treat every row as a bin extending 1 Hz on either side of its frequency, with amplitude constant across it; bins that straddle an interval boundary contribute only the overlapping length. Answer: 8.0 Hz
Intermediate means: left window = 18.7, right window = 17.6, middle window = 15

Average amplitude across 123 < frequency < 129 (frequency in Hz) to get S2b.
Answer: 20.6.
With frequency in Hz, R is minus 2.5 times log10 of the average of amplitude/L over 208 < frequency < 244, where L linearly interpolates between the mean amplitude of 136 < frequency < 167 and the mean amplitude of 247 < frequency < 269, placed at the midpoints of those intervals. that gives 0.44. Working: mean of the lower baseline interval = 19.9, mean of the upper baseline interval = 21.2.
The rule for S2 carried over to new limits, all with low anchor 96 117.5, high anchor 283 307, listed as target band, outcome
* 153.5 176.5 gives -3.7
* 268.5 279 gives -2.3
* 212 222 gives 0.9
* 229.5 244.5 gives 3.3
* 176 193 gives -1.0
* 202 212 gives 2.0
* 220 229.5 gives 1.6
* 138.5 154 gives -4.3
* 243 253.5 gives -0.5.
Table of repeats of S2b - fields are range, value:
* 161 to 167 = 18.8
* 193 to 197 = 15.2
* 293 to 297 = 17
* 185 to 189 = 17.1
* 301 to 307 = 17.2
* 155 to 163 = 19.3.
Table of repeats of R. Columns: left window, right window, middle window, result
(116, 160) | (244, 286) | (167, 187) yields 0.110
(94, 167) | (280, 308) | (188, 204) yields 0.210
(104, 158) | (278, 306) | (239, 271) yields -0.076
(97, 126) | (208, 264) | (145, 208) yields -0.074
